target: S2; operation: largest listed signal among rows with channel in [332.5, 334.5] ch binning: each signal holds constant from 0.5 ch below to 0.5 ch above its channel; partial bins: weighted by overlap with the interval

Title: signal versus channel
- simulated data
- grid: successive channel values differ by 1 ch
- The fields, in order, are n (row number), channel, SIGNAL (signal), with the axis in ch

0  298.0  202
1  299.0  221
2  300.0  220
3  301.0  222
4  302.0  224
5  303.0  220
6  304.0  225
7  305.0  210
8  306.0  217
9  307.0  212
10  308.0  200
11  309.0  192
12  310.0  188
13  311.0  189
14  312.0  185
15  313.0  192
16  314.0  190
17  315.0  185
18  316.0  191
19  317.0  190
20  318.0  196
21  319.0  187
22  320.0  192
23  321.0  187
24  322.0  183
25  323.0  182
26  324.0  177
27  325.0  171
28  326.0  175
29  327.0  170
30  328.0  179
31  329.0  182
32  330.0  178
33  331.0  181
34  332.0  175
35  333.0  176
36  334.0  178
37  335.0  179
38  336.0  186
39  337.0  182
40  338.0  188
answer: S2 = 178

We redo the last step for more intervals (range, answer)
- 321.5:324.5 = 183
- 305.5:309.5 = 217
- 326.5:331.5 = 182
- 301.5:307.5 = 225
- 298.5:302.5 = 224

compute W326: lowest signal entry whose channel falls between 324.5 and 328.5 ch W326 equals 170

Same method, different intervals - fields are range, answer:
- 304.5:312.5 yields 185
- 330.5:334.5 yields 175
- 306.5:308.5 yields 200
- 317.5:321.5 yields 187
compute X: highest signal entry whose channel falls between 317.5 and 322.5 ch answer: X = 196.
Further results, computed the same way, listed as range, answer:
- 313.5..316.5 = 191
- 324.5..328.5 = 179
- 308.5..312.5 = 192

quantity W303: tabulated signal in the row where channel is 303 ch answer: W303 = 220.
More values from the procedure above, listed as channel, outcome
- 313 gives 192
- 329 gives 182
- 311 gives 189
